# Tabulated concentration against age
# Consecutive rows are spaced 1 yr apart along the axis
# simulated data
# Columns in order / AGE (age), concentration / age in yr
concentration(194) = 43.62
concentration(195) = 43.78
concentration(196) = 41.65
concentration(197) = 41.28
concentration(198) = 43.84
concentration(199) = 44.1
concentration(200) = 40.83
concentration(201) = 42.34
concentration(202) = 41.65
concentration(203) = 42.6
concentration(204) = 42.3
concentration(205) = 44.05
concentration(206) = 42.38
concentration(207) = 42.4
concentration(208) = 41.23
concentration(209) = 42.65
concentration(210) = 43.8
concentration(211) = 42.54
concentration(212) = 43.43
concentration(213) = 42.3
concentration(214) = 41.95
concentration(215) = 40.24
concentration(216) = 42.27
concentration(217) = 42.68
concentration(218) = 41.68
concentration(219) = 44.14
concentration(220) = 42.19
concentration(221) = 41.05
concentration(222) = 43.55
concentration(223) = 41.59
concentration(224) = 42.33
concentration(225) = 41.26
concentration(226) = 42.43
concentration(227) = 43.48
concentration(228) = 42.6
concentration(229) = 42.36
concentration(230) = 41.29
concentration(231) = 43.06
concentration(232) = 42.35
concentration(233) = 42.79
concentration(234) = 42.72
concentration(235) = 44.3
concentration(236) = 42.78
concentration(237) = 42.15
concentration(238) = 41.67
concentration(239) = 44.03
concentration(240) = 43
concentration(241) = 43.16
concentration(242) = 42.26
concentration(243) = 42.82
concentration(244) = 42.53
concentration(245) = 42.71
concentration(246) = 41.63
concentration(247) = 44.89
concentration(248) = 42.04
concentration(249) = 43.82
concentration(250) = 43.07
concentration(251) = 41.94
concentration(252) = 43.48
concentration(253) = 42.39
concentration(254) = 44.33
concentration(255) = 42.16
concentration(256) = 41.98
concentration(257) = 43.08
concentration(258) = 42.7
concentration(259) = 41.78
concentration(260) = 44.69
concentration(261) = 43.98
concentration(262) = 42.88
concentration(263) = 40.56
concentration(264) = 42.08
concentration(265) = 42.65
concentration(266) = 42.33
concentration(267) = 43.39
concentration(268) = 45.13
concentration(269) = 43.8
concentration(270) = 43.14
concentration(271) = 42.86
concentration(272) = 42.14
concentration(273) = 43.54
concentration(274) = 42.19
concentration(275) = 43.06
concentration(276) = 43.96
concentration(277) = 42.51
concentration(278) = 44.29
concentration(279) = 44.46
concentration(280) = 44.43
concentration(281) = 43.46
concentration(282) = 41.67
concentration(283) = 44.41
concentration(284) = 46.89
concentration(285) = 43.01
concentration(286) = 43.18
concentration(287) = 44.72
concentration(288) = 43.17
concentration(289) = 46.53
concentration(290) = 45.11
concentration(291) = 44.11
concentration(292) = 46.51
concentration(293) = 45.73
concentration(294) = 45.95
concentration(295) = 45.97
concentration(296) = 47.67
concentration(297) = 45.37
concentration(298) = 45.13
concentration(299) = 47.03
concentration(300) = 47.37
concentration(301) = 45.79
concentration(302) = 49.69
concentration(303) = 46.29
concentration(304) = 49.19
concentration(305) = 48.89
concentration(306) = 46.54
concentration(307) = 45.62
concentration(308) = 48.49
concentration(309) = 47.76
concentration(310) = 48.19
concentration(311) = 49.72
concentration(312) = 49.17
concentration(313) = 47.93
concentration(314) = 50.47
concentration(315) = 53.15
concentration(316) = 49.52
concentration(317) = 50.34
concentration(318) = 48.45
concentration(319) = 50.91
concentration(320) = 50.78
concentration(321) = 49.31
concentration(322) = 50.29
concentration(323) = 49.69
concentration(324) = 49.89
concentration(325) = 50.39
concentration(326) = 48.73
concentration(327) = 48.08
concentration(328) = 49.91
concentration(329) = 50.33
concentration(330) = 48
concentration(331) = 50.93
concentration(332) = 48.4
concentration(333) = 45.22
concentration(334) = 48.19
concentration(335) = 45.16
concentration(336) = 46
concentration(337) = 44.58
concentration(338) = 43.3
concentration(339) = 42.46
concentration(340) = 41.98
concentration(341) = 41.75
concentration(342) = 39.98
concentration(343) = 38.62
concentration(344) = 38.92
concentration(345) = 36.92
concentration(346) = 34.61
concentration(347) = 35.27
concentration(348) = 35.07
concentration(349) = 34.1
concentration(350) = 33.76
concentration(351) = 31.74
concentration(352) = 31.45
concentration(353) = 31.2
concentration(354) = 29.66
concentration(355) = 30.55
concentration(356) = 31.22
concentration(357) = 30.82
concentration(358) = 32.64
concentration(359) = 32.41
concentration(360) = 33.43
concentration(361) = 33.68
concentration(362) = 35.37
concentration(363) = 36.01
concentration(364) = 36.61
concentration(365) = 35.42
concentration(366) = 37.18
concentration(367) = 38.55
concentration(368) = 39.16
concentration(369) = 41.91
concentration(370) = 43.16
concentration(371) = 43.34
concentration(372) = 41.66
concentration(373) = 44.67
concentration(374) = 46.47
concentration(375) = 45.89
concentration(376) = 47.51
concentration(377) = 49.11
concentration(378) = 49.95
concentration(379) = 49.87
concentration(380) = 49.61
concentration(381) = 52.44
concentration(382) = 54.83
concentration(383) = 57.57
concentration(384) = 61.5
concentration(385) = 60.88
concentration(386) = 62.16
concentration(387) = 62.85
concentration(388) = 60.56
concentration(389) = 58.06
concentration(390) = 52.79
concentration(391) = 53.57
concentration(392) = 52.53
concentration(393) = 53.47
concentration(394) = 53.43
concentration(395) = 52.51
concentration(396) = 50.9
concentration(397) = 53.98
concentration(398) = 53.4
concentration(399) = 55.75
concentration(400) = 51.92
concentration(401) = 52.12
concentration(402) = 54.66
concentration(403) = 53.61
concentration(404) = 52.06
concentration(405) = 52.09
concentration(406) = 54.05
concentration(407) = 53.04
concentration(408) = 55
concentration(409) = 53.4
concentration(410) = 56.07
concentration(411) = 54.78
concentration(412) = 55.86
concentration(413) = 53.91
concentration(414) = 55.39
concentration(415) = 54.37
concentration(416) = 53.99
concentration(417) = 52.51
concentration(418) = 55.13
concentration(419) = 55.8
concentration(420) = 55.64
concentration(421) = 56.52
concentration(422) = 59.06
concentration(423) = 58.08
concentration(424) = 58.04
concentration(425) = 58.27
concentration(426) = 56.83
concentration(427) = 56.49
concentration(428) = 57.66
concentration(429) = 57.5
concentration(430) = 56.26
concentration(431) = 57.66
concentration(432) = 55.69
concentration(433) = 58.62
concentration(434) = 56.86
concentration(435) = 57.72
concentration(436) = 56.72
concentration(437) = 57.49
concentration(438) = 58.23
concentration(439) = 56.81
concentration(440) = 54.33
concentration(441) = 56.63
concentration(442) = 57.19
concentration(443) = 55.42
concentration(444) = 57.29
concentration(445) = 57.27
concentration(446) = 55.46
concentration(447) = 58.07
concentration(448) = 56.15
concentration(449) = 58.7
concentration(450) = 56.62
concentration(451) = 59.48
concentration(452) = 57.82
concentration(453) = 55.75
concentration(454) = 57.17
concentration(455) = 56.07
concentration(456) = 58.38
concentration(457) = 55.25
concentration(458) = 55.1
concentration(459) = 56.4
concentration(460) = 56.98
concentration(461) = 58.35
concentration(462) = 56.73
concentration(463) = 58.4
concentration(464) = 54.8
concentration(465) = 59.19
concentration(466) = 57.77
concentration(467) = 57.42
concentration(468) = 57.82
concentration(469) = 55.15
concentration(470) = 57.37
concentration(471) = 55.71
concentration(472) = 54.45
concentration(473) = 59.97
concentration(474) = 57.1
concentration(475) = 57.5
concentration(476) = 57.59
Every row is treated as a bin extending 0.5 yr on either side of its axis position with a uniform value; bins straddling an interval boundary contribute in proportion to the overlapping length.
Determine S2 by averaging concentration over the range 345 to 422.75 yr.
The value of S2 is 47.3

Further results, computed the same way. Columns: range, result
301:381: 43.3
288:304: 46.3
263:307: 44.7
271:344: 46.3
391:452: 55.6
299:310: 47.6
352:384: 40.9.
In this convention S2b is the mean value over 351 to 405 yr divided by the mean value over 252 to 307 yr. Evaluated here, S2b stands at 1.04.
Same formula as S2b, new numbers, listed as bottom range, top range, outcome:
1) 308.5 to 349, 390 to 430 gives 1.19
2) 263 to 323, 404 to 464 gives 1.22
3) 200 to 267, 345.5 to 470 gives 1.20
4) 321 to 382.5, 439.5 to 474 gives 1.37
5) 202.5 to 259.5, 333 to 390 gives 1.00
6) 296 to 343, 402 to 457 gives 1.18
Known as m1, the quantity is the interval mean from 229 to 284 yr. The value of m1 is 43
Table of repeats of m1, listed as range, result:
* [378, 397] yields 55.3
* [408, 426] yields 55.7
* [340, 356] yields 35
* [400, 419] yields 54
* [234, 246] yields 42.8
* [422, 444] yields 57.1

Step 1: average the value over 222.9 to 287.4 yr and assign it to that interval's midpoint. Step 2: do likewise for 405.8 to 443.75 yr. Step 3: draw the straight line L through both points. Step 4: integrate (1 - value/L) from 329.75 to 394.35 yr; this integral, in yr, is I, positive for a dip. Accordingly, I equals 9.9 yr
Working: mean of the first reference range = 43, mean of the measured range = 43.5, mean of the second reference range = 56.2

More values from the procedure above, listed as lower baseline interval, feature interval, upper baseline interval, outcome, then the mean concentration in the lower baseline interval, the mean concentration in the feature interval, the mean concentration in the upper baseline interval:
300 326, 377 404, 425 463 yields -0.5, 49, 54.6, 57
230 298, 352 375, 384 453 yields 6.6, 43.5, 36.7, 56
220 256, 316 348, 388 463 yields 2.3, 42.7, 45.6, 55.8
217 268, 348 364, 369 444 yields 5.7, 42.7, 32.7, 54.3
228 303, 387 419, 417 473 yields -0.2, 43.7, 54.2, 56.9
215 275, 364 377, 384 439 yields 2.6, 42.7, 42.1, 55.7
